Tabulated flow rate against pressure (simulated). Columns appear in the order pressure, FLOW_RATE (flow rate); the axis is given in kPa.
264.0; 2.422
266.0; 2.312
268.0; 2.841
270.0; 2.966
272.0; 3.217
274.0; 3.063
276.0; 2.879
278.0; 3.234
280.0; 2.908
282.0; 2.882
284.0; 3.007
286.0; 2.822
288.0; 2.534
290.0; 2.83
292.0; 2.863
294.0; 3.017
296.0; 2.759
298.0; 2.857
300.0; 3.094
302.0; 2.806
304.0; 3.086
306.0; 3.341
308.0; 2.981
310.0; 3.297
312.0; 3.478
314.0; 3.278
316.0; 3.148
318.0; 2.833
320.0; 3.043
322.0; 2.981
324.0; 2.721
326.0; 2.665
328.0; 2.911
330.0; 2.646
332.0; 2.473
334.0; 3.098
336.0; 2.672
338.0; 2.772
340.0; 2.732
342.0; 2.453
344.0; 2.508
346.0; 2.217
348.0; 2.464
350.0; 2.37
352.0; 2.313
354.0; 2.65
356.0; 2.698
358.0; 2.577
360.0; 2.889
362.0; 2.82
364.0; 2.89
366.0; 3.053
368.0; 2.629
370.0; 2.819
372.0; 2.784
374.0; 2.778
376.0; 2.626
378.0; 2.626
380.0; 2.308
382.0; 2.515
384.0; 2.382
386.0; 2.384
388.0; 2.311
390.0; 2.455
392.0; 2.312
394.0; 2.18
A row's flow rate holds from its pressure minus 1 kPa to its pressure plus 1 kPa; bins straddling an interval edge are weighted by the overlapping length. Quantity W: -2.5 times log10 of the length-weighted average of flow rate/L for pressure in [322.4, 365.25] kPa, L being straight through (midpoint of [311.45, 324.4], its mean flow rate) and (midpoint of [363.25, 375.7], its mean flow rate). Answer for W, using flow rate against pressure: 0.112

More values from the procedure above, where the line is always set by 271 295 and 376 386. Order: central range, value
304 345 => -0.06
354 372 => -0.10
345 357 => 0.07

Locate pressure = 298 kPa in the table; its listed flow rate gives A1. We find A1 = 2.857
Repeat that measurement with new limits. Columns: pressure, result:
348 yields 2.464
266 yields 2.312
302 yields 2.806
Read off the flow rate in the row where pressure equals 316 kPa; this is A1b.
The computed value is 3.148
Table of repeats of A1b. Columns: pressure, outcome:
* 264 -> 2.422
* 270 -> 2.966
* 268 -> 2.841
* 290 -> 2.83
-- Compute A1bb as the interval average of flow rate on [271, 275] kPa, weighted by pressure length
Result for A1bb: 3.14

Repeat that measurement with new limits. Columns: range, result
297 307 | 3.04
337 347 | 2.54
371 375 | 2.78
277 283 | 3.01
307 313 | 3.25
